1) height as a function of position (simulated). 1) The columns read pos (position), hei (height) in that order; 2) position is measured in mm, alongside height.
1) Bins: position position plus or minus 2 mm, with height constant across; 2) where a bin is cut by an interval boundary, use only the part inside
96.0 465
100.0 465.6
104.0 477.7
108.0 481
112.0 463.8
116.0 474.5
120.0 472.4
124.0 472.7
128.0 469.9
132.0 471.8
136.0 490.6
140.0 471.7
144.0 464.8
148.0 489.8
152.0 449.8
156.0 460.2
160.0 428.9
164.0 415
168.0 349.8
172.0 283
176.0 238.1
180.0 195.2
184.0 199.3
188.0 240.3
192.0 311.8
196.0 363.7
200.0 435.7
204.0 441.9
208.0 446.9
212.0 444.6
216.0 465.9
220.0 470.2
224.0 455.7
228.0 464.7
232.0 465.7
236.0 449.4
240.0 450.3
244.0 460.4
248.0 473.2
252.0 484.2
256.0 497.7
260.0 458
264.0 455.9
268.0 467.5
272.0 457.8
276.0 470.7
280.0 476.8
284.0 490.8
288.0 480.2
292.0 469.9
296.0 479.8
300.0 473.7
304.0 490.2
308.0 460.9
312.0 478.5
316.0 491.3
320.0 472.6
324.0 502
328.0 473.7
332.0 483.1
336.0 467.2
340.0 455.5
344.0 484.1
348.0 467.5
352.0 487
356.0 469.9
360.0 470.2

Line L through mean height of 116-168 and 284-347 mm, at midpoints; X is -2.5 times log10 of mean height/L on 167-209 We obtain 0.42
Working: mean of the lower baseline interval 459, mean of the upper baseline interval 478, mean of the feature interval 315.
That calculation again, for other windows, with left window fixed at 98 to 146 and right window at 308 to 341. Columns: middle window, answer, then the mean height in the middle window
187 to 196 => 0.500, 300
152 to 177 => 0.256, 374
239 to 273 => 0.019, 468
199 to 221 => 0.057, 451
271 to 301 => 0.003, 476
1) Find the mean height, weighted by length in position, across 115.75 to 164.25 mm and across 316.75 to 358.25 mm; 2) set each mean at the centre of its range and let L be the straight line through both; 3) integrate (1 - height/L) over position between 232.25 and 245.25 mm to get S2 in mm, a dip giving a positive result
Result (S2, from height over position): 0.5 mm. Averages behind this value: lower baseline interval 465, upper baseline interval 477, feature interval 455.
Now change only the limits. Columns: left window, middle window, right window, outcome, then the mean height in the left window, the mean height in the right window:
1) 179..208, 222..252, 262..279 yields -4.3 mm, 326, 464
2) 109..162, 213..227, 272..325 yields 0.3 mm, 468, 479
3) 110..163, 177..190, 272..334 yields 7.1 mm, 467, 479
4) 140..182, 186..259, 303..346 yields -2.8 mm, 382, 478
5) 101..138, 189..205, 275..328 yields 3.4 mm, 475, 480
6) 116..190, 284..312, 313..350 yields -0.9 mm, 395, 477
